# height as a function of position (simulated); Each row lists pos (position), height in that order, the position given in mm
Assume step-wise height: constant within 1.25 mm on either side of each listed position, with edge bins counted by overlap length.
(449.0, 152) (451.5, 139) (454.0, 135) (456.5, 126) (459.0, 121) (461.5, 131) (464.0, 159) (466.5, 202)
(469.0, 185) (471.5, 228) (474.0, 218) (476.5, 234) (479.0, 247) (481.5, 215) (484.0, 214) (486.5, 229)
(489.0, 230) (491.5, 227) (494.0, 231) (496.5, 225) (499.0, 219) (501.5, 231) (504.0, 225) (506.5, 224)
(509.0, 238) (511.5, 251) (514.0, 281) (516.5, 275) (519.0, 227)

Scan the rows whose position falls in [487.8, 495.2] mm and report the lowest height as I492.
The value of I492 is 227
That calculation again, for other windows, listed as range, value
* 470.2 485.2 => 214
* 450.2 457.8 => 126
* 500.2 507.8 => 224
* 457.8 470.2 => 121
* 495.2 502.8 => 219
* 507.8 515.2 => 238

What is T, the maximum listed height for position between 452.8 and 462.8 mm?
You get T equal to 135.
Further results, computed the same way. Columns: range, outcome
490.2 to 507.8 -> 231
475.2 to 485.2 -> 247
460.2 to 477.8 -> 234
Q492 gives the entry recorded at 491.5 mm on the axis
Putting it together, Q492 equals 227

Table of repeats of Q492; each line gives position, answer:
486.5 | 229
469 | 185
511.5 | 251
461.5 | 131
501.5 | 231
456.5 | 126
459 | 121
